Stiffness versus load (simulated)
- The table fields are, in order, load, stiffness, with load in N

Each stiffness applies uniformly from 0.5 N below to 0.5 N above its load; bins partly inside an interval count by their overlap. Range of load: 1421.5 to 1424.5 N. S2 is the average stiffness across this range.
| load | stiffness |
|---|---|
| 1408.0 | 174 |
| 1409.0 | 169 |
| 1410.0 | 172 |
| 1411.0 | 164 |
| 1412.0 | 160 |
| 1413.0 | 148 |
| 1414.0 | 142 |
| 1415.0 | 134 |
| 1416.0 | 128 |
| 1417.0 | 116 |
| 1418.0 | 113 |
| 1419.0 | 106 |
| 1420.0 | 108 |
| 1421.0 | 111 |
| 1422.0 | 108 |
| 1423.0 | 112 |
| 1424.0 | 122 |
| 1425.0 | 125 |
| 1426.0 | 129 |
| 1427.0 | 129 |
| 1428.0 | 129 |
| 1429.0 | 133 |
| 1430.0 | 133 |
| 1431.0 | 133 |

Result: 114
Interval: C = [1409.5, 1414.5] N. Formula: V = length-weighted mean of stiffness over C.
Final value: 157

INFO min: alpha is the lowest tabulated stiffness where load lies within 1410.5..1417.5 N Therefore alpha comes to 116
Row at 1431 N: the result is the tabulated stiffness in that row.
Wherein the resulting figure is 133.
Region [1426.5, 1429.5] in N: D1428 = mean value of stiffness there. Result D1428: 130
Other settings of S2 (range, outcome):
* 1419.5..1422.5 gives 109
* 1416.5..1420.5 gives 111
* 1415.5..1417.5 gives 122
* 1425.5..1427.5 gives 129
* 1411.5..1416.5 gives 142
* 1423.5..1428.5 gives 127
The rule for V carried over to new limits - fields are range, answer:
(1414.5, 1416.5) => 131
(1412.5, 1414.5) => 145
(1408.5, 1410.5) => 170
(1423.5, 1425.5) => 124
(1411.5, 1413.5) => 154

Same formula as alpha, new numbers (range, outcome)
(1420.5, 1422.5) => 108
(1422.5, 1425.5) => 112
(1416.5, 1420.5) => 106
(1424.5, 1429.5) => 125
